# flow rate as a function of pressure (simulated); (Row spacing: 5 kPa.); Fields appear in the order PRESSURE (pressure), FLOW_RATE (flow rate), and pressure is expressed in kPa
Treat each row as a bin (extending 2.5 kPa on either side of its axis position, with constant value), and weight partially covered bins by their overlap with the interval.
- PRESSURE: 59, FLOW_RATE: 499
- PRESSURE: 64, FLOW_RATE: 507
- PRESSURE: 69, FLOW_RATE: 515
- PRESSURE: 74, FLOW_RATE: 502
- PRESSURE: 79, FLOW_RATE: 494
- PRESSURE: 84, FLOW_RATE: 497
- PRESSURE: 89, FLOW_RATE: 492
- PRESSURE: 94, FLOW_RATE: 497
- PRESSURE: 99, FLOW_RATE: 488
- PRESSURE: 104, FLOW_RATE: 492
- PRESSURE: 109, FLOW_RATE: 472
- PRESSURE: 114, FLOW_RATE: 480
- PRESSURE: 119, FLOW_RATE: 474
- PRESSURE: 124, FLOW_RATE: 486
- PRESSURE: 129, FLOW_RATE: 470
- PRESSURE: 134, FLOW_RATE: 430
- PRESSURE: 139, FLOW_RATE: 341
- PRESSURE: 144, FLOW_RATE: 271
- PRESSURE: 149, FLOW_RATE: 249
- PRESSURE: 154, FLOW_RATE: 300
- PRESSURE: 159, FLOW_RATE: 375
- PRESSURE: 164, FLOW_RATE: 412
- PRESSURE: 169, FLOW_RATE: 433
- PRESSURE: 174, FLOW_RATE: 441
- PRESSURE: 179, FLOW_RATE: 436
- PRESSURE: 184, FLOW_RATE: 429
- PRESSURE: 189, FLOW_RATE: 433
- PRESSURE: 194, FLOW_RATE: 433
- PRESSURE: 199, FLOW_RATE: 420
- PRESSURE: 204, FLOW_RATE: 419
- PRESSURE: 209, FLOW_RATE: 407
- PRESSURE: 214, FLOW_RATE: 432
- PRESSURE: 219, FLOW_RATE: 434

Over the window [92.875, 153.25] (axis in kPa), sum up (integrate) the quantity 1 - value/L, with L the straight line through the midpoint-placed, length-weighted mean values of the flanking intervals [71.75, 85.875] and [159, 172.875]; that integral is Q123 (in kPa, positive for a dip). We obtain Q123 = 4.5 kPa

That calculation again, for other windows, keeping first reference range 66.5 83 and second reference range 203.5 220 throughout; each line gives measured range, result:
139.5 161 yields 7.39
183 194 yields 0.11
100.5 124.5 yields 0.01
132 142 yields 1.91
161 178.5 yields 0.75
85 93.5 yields 0.01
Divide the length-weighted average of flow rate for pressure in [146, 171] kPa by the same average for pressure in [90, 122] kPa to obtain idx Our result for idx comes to 0.72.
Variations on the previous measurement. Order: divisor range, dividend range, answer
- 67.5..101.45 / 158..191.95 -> 0.85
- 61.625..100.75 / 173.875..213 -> 0.85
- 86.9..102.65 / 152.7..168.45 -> 0.76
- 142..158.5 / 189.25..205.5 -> 1.49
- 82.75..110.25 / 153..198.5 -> 0.85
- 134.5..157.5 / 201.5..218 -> 1.37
